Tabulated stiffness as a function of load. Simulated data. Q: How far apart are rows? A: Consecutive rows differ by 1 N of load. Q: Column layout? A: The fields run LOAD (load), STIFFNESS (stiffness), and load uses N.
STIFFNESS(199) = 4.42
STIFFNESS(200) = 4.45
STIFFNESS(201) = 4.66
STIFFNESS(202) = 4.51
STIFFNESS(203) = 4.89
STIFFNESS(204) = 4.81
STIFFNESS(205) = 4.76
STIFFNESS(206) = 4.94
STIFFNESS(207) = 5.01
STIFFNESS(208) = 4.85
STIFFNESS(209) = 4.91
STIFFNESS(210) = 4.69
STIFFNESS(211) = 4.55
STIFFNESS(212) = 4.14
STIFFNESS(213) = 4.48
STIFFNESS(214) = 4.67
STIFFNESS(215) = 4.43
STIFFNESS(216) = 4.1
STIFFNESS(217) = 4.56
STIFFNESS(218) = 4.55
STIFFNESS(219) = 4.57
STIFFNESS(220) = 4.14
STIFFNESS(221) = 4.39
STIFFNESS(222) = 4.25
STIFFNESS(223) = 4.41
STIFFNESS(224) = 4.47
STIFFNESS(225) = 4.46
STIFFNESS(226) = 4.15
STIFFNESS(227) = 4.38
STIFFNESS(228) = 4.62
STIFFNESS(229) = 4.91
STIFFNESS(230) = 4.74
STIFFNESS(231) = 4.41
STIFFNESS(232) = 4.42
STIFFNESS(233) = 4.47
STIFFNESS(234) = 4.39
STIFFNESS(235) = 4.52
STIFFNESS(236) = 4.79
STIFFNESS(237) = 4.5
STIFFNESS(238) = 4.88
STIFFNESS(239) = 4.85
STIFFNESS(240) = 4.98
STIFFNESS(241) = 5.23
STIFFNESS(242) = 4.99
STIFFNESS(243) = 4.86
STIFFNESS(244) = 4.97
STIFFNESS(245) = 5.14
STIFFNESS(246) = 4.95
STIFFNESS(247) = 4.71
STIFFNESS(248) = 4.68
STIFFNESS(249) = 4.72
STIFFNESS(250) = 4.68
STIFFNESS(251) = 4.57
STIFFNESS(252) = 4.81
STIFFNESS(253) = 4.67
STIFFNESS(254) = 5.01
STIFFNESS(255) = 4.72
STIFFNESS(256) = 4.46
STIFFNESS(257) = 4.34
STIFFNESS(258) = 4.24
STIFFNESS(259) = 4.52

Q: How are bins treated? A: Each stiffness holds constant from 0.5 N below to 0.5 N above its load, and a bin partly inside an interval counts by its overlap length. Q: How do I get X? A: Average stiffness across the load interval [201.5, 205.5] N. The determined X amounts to 4.74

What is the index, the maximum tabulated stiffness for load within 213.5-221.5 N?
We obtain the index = 4.67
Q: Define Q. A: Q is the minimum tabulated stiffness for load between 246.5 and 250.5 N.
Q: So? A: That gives 4.68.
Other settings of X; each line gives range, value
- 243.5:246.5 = 5.02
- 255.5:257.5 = 4.4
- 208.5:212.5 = 4.57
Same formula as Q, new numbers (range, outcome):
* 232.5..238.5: 4.39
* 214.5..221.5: 4.1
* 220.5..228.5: 4.15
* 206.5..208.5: 4.85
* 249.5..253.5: 4.57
